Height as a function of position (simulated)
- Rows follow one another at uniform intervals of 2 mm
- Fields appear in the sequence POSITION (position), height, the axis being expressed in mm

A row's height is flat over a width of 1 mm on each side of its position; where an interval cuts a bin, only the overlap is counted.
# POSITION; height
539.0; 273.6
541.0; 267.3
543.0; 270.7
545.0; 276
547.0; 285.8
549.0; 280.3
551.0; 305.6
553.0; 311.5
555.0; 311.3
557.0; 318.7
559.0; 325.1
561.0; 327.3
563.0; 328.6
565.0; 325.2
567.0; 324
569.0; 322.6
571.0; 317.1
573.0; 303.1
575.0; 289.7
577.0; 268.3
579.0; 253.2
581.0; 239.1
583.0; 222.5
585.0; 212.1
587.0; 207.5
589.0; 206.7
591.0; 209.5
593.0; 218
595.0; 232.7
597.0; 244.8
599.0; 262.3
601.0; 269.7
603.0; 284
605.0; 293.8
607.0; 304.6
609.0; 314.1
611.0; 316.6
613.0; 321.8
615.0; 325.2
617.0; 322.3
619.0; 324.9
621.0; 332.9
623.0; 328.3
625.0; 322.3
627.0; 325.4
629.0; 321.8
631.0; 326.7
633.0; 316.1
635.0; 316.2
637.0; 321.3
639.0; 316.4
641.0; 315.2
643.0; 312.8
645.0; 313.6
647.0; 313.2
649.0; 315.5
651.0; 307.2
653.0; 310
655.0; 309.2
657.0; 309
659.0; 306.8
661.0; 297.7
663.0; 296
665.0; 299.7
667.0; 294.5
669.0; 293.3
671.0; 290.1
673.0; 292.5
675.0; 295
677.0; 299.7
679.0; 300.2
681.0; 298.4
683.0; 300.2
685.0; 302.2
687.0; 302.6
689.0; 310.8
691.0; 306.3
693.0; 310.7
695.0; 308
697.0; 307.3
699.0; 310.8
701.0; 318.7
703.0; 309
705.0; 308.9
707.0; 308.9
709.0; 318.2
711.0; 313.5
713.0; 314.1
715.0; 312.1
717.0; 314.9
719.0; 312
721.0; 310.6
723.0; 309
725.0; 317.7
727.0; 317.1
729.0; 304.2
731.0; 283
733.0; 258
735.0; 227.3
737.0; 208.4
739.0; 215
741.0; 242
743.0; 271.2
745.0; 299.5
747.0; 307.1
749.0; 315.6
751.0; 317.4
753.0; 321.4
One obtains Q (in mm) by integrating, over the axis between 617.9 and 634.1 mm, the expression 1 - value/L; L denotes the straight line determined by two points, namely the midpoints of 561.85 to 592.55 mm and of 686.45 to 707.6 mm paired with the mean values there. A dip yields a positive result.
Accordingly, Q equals -2.3 mm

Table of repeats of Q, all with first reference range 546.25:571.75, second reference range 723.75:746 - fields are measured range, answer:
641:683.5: -2.3 mm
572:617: 5.9 mm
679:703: -2.3 mm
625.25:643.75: -1.6 mm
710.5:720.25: -1.4 mm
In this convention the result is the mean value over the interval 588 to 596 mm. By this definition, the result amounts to 217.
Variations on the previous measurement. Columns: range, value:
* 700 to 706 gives 312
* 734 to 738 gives 218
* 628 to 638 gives 320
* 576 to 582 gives 254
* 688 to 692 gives 309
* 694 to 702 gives 311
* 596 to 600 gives 254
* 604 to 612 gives 307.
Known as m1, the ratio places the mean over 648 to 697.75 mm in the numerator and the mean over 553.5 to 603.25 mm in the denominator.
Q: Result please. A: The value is 1.1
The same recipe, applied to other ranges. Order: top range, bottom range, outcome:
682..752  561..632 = 1.03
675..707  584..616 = 1.16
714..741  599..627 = 0.91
